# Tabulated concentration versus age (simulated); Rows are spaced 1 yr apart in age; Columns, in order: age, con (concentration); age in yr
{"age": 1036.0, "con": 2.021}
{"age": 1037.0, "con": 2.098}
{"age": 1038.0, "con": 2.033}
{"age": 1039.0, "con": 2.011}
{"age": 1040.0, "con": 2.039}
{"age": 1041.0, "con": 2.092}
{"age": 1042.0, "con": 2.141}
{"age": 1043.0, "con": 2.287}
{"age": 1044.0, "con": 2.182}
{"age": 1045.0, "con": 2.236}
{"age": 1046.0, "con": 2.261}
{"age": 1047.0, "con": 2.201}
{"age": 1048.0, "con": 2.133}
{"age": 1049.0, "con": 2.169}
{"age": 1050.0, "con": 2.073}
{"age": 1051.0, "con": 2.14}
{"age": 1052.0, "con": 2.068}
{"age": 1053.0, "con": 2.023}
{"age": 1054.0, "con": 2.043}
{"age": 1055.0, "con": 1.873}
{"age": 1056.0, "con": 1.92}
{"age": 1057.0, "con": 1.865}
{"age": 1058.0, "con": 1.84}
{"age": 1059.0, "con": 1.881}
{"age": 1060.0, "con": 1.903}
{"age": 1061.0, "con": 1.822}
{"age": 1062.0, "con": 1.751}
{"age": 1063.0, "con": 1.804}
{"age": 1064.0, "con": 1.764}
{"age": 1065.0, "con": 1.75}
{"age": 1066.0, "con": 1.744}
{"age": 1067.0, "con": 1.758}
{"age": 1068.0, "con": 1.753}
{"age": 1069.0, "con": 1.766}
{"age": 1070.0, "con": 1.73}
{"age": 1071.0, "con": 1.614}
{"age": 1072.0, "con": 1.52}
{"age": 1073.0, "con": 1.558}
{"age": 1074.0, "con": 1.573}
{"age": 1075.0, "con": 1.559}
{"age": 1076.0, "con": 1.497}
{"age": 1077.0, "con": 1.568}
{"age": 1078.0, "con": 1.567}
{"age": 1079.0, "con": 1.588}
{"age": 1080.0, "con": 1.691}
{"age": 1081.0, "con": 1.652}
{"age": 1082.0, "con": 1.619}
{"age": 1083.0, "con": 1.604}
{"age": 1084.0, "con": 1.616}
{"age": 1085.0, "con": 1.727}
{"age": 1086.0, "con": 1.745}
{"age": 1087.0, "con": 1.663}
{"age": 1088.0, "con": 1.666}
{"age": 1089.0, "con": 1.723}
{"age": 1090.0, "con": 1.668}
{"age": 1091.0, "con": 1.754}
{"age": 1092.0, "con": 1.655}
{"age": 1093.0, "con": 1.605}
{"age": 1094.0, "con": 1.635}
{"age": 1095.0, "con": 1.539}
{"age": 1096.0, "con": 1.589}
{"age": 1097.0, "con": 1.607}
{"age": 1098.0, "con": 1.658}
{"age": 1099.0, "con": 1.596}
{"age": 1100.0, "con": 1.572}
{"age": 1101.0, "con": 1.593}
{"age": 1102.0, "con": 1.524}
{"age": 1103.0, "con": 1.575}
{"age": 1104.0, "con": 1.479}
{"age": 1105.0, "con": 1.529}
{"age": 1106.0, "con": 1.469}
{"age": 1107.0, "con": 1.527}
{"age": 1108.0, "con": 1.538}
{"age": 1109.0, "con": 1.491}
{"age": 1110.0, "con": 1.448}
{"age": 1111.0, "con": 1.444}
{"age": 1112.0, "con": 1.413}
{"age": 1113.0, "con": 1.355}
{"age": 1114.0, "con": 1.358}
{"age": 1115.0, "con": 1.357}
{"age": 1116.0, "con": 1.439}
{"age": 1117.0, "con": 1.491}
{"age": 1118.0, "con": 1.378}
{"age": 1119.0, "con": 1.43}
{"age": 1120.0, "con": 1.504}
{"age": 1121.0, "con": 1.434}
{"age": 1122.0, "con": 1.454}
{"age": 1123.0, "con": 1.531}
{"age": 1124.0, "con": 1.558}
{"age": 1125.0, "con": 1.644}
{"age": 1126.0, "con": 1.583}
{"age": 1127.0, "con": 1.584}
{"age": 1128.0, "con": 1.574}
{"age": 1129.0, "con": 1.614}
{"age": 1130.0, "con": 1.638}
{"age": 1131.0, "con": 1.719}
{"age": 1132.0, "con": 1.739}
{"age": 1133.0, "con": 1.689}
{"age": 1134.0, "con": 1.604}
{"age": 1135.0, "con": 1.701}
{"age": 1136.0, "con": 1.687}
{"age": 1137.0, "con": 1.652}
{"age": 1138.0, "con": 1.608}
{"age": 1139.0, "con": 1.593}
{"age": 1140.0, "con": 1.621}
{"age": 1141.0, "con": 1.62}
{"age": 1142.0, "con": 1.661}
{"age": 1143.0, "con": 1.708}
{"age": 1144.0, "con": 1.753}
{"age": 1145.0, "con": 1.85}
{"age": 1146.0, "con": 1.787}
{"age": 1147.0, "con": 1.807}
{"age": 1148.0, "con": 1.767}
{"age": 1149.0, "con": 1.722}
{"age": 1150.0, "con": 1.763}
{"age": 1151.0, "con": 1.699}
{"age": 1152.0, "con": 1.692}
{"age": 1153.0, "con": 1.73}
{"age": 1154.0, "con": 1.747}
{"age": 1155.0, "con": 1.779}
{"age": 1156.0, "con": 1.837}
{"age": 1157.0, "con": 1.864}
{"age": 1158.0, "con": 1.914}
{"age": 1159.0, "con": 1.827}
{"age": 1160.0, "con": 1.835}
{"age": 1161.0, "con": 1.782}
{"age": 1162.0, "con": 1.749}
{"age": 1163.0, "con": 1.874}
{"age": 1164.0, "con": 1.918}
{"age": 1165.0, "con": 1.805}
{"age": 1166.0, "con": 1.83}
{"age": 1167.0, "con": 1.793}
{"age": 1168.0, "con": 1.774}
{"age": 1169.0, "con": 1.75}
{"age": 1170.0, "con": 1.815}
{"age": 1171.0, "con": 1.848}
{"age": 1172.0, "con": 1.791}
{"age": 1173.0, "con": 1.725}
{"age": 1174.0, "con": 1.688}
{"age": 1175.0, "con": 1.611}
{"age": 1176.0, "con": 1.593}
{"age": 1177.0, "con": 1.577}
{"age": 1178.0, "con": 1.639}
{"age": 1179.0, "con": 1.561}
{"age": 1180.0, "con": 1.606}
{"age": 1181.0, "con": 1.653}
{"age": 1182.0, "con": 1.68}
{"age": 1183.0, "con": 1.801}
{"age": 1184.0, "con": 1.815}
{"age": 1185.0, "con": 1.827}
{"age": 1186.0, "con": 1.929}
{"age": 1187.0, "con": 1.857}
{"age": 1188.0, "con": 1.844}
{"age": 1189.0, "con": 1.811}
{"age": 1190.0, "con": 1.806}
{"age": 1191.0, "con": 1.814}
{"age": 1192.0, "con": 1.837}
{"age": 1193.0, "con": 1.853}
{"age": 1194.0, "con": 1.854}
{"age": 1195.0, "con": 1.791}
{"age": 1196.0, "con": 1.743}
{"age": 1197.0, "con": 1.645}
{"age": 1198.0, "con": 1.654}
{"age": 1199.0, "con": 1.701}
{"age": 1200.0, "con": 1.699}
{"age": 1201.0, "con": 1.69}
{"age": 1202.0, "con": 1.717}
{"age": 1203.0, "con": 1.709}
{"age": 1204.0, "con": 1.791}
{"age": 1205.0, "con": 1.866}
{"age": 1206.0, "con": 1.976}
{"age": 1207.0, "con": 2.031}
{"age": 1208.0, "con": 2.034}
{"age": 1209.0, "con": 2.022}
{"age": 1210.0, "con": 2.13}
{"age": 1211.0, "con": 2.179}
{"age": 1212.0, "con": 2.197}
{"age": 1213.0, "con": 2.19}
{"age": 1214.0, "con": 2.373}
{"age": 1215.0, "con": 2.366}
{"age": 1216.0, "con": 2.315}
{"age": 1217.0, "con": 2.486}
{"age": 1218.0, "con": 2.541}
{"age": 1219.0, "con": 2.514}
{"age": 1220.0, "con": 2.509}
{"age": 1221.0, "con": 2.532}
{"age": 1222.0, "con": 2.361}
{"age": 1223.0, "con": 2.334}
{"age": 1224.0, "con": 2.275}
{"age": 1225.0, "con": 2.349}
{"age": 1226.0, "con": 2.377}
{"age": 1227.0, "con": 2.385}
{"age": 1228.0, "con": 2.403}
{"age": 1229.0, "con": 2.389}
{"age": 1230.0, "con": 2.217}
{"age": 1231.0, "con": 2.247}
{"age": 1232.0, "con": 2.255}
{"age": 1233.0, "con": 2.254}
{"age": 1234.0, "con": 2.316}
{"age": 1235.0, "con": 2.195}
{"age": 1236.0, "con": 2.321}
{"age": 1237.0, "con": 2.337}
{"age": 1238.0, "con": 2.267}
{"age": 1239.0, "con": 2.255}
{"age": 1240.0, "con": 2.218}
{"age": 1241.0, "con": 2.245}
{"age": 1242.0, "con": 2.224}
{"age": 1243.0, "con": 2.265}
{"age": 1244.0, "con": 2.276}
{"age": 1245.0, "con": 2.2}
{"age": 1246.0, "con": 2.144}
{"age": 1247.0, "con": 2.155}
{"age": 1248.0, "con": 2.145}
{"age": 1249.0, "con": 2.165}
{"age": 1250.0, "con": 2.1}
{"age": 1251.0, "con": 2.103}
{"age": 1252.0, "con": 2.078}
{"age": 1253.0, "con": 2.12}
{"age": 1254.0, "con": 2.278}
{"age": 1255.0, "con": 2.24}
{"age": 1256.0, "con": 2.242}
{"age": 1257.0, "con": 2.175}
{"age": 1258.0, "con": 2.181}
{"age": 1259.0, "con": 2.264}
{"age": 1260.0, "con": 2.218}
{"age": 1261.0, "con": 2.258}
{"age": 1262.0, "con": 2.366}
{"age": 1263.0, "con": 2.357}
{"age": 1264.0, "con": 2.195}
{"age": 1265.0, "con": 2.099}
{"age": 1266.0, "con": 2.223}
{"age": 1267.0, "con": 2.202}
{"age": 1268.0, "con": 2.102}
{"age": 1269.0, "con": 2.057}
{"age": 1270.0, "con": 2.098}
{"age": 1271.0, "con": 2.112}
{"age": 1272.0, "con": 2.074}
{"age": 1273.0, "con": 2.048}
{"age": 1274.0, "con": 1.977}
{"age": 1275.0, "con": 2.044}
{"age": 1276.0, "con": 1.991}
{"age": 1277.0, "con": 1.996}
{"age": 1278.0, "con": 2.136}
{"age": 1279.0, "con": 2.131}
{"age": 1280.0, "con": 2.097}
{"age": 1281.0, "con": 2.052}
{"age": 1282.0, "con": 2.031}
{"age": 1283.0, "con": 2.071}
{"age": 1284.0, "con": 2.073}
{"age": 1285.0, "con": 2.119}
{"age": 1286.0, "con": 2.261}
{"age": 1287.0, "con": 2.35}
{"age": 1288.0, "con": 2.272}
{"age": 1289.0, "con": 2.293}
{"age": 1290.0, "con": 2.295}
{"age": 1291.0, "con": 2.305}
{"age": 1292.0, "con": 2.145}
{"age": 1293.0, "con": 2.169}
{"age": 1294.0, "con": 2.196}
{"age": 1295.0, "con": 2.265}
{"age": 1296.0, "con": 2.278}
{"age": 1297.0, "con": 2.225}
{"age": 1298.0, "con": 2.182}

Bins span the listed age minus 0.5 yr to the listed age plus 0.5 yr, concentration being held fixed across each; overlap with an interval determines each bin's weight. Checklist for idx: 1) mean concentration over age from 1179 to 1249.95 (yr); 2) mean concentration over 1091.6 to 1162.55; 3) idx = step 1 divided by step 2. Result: 1.3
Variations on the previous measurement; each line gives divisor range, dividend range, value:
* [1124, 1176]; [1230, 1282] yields 1.26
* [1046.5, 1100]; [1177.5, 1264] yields 1.20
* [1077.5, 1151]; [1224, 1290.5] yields 1.37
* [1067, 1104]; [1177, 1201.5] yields 1.08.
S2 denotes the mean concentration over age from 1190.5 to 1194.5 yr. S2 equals 1.84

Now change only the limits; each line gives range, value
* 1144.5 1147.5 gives 1.81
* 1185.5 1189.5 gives 1.86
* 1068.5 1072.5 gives 1.66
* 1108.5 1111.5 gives 1.46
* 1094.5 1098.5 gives 1.6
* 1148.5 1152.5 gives 1.72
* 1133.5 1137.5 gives 1.66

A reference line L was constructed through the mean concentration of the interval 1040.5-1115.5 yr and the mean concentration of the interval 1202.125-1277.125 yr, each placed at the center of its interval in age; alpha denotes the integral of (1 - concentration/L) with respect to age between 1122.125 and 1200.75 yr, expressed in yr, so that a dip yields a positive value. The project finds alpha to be 9.7 yr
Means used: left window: 1.73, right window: 2.21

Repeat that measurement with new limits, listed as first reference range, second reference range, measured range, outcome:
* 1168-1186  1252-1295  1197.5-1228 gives -4.3 yr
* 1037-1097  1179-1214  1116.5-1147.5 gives 3.6 yr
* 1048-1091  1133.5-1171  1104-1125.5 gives 3.6 yr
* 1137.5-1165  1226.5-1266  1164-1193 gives 2.1 yr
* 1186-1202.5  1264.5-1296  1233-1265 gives -3.4 yr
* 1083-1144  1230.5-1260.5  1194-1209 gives 1.5 yr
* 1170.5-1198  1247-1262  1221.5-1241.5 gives -2.5 yr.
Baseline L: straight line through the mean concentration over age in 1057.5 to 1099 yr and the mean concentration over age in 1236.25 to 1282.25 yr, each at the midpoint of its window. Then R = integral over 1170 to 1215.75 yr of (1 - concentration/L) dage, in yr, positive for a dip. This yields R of 3.5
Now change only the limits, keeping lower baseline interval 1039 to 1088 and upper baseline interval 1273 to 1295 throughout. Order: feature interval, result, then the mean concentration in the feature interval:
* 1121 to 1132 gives 1.93 yr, 1.59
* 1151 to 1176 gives 2.44 yr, 1.78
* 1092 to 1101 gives 1.35 yr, 1.6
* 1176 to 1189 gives 1.78 yr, 1.73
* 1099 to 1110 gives 2.13 yr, 1.53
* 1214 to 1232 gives -2.83 yr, 2.38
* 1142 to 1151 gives 0.90 yr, 1.76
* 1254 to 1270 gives -0.74 yr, 2.21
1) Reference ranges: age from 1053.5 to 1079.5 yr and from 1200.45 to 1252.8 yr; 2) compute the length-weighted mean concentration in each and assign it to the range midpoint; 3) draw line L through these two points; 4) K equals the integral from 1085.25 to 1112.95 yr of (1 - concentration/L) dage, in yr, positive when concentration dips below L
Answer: 3.8 yr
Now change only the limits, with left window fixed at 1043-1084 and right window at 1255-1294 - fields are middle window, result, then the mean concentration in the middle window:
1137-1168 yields 3.3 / 1.76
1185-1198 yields 1.4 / 1.81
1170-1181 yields 1.8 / 1.67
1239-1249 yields -0.4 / 2.21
